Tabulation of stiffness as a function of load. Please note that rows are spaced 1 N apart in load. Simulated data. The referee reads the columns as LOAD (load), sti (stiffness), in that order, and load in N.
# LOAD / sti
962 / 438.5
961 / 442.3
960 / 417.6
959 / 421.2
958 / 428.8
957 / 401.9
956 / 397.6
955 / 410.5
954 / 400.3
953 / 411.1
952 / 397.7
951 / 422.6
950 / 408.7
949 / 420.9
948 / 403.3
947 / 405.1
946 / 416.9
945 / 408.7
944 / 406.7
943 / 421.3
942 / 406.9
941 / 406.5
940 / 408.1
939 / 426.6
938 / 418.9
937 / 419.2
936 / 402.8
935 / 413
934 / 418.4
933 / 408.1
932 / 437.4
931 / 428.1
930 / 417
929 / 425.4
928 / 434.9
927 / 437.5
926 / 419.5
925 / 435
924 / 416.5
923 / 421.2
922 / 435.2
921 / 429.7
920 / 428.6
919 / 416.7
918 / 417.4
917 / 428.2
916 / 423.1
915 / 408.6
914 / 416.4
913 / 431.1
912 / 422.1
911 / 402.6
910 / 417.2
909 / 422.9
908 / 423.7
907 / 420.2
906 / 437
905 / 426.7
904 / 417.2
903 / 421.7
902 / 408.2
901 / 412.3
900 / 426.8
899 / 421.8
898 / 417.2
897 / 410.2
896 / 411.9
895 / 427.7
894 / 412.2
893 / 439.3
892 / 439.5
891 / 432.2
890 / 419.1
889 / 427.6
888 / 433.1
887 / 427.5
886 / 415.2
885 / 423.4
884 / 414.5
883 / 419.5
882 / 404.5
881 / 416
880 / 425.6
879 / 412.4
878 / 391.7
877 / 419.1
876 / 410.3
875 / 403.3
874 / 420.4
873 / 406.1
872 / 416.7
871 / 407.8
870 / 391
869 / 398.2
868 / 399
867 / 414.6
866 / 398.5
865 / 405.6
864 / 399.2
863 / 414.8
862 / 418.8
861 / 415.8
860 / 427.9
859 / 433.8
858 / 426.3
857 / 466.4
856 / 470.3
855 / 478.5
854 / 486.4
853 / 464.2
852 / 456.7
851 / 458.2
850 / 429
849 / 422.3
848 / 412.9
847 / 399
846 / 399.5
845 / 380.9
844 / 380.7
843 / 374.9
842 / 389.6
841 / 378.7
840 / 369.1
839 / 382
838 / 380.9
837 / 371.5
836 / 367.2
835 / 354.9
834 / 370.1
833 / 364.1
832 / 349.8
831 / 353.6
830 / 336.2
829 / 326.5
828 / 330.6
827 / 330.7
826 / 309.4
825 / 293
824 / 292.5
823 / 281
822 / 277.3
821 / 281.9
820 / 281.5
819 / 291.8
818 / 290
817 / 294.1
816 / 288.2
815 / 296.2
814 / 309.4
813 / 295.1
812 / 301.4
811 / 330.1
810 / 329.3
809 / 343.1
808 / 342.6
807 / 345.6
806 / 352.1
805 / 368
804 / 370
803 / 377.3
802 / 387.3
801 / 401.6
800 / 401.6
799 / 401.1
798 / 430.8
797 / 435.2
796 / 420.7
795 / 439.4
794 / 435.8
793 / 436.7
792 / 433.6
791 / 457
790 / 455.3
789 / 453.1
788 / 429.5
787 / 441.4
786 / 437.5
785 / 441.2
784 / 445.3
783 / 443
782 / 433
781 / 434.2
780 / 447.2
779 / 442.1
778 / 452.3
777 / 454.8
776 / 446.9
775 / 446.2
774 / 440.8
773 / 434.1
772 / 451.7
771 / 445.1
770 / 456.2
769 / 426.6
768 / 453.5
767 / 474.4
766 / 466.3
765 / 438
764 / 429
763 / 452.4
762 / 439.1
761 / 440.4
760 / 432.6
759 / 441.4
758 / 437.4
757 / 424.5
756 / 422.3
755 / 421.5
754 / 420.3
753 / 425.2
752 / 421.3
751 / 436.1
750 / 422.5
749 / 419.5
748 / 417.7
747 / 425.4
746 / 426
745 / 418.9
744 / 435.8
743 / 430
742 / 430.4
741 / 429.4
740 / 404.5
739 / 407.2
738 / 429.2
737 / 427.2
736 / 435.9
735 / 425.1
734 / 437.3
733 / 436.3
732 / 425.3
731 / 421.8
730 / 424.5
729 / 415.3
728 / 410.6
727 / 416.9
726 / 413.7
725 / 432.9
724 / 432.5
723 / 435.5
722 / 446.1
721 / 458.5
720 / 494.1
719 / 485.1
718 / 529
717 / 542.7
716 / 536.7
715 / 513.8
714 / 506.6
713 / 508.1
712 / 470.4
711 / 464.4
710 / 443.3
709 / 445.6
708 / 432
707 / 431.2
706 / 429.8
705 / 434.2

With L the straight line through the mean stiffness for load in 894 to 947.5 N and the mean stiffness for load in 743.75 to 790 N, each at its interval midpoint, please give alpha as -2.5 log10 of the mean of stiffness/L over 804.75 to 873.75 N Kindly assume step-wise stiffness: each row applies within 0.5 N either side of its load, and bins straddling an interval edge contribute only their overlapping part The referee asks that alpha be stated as 0.16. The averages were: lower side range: 438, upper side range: 420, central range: 371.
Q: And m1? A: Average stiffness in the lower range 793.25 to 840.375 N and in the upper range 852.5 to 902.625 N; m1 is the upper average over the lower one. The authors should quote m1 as 1.22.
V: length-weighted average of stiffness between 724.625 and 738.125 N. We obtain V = 425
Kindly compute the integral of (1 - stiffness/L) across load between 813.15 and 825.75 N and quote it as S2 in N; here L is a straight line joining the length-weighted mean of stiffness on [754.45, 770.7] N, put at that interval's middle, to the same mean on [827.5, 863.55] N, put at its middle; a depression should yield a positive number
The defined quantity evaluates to 3.8 N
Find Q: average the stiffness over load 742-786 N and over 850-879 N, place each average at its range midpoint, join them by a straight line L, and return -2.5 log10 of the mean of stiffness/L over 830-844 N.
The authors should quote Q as 0.16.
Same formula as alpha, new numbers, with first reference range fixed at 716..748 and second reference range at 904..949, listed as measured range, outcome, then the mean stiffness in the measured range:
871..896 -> 0.01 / 419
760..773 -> -0.03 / 447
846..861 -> -0.04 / 443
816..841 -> 0.29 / 329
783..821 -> 0.15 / 378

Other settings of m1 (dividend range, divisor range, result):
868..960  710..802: 0.95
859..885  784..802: 0.95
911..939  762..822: 1.06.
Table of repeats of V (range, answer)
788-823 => 363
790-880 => 381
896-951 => 419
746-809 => 428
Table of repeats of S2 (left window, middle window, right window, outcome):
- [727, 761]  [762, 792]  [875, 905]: -1.5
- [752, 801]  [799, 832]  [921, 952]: 8.1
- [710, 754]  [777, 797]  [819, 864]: -1.4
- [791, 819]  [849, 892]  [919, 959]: -3.7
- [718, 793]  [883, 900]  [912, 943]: 0.1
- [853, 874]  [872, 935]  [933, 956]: -0.4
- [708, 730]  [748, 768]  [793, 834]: -1.0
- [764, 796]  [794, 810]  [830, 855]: 1.5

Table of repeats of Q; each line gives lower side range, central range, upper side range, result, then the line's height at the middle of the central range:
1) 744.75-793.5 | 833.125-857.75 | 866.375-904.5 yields 0.04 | 424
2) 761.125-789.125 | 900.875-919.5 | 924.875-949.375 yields 0.01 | 422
